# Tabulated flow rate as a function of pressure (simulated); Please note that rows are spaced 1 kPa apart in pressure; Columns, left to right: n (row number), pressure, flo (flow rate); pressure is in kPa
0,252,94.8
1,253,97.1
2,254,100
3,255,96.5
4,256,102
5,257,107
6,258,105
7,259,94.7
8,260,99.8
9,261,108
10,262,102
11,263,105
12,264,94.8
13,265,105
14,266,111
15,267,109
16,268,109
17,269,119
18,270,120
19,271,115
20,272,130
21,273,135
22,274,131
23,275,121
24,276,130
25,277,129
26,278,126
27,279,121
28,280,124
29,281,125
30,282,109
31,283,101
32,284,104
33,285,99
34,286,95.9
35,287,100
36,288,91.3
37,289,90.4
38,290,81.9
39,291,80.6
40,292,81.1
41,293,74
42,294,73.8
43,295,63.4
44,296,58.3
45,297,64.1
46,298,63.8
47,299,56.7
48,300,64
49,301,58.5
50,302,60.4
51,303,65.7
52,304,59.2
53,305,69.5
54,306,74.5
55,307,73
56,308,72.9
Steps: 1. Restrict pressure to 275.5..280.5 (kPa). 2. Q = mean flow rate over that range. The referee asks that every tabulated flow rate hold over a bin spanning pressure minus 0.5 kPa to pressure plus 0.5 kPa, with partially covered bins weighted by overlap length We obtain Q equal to 126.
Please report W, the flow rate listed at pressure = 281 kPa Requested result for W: 125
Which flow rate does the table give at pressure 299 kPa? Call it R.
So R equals 56.7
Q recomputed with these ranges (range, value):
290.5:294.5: 77.4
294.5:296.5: 60.8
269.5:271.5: 118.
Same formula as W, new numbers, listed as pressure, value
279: 121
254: 100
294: 73.8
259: 94.7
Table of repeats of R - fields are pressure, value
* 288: 91.3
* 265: 105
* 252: 94.8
